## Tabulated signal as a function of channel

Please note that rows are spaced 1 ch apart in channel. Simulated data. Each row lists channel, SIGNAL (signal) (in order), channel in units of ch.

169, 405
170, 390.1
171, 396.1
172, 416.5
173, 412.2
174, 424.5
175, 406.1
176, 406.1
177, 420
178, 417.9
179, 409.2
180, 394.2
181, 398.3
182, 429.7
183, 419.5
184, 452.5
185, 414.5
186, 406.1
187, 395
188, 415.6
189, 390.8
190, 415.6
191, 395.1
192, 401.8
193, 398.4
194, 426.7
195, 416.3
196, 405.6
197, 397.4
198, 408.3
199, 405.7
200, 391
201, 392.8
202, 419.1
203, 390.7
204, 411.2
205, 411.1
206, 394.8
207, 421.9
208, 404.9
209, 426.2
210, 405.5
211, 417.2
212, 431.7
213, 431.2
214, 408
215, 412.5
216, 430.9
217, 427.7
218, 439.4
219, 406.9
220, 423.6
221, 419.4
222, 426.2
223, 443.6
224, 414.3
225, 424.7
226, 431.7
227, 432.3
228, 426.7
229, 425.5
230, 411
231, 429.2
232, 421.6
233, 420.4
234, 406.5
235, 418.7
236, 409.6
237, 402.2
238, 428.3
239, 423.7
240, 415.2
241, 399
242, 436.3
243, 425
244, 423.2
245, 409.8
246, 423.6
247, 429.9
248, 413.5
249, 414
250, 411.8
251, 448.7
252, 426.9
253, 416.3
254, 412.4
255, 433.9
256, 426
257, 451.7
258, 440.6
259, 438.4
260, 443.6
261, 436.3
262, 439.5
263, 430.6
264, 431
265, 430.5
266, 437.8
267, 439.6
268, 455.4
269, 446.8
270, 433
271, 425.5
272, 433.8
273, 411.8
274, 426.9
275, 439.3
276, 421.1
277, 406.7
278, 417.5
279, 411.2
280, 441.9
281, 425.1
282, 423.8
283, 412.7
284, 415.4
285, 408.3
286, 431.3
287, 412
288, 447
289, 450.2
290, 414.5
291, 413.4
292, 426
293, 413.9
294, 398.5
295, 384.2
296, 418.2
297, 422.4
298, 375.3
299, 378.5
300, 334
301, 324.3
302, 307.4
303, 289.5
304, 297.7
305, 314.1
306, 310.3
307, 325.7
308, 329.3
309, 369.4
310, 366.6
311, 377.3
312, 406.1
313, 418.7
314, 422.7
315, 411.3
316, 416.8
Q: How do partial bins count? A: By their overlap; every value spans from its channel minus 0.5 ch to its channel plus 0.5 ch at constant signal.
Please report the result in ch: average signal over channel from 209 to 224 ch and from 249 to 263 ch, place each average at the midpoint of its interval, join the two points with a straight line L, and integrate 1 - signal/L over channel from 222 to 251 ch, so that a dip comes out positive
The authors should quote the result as 0.44 ch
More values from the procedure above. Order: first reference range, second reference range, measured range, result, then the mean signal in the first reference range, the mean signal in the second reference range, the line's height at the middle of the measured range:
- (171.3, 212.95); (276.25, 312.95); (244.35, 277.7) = -2.99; 410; 387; 394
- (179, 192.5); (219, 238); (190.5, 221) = 0.25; 410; 421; 415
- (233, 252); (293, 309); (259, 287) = -3.33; 419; 350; 383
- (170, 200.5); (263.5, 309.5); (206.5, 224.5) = -0.68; 409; 400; 406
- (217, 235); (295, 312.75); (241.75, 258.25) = -1.00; 424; 352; 401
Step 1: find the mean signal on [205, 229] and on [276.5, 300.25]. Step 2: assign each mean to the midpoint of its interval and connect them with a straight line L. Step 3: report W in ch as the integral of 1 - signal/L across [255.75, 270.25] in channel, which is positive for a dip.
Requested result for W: -0.8 ch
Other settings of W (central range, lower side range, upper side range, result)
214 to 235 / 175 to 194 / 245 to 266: -0.1 ch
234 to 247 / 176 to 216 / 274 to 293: 0.0 ch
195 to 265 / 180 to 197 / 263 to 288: -0.3 ch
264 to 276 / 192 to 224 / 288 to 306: -1.5 ch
